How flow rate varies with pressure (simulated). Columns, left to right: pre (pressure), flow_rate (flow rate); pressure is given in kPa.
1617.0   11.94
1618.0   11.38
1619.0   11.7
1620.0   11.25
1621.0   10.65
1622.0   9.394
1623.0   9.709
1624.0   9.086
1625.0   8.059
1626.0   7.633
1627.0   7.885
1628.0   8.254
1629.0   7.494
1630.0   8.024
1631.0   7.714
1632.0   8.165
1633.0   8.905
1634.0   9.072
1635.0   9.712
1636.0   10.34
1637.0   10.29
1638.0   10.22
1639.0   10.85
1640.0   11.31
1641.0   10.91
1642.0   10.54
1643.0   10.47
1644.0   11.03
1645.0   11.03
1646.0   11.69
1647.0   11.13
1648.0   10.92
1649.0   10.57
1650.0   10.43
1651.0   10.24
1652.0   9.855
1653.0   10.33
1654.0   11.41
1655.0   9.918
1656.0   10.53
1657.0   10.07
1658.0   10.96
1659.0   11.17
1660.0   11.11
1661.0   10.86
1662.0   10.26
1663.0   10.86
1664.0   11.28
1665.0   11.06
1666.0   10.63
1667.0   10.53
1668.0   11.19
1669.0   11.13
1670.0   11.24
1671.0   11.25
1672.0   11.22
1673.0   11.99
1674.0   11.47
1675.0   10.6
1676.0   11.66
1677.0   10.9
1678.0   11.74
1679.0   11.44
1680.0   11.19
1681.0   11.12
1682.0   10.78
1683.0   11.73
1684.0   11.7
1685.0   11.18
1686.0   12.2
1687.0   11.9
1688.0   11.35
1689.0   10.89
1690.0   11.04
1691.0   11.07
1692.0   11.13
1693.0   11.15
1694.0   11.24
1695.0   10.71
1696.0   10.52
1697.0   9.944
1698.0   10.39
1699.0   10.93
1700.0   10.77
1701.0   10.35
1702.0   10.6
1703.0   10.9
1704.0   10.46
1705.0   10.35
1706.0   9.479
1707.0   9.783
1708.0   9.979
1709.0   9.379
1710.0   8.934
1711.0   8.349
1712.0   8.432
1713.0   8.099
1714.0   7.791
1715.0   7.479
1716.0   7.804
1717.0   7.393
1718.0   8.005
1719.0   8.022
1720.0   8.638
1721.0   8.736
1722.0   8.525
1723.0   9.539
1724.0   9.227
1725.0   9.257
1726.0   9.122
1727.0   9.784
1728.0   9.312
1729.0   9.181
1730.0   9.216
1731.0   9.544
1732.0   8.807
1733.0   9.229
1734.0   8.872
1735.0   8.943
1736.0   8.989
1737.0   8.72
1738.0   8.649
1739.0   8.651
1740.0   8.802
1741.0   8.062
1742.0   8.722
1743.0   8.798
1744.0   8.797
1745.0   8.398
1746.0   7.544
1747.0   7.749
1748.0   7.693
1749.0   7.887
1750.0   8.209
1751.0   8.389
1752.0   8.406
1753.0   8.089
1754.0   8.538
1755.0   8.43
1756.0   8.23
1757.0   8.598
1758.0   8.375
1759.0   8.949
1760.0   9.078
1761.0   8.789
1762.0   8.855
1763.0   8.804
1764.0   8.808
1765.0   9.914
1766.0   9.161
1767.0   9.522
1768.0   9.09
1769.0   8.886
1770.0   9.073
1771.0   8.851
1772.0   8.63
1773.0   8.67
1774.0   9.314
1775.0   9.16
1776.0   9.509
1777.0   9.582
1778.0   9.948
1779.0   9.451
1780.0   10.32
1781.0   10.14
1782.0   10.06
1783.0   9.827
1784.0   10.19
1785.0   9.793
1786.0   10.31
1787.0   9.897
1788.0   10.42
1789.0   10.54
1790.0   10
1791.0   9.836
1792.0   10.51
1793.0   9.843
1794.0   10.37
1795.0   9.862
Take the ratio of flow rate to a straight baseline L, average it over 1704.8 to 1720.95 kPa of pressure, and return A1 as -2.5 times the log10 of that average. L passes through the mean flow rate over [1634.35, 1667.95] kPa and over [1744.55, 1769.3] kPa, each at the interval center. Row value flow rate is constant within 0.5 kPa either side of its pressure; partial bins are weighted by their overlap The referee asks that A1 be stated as 0.10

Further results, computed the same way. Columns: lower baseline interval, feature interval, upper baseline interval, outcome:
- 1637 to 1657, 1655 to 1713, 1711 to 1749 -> -0.11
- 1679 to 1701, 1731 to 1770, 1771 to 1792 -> 0.18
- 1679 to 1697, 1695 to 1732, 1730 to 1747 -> 0.07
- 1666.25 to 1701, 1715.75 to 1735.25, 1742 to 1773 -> 0.10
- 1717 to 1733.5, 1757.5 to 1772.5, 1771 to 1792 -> 0.06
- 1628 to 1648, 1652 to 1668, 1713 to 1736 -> -0.12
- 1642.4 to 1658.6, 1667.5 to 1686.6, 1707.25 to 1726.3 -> -0.16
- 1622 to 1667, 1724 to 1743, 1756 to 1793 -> 0.08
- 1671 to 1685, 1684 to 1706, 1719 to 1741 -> -0.03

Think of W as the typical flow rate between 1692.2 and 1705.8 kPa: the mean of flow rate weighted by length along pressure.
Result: 10.6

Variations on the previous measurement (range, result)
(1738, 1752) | 8.3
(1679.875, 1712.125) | 10.6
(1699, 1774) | 8.88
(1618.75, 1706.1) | 10.5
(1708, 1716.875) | 8.34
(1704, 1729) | 8.85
